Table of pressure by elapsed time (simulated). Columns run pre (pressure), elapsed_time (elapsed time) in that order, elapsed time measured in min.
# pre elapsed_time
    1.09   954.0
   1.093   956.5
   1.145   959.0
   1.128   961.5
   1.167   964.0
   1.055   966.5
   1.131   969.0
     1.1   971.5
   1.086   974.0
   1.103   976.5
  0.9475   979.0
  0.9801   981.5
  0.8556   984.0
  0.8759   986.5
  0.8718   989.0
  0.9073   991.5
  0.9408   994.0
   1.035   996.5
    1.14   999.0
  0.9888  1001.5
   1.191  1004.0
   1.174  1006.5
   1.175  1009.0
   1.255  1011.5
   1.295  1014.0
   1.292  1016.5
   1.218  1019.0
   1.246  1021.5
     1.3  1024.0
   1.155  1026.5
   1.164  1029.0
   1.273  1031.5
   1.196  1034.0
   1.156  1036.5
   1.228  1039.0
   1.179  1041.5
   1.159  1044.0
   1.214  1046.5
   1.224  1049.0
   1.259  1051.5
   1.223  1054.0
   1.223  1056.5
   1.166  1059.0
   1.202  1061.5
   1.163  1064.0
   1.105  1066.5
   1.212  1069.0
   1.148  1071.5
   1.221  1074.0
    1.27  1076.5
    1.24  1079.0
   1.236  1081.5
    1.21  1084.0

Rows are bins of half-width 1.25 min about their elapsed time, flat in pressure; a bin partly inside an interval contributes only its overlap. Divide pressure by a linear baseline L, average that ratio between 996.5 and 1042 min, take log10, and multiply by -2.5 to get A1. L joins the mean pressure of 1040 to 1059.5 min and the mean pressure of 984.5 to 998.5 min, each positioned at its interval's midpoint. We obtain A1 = -0.13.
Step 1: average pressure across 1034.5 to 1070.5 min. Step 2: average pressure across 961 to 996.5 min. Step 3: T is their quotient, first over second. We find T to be 1.18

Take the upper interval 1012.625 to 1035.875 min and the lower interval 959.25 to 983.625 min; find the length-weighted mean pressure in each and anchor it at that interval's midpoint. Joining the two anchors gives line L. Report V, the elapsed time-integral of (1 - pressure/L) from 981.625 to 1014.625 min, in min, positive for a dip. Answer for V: 3.2 min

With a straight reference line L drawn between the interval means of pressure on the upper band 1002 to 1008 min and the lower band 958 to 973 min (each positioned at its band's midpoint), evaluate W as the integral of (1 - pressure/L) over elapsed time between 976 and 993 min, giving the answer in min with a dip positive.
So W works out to 3.1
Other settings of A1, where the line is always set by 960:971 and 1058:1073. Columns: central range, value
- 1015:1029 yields -0.08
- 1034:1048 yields -0.03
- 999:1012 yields -0.01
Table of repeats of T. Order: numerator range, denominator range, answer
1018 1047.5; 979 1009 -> 1.21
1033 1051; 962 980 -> 1.10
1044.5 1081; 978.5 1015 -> 1.16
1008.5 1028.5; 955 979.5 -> 1.13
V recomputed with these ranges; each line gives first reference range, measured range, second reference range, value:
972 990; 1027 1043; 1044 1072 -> -1.0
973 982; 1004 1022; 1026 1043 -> -1.6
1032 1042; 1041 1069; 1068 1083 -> 0.3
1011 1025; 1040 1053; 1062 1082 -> 0.2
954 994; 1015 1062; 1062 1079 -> -3.3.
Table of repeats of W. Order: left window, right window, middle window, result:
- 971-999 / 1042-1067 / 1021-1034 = -1.3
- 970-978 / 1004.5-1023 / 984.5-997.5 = 2.6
